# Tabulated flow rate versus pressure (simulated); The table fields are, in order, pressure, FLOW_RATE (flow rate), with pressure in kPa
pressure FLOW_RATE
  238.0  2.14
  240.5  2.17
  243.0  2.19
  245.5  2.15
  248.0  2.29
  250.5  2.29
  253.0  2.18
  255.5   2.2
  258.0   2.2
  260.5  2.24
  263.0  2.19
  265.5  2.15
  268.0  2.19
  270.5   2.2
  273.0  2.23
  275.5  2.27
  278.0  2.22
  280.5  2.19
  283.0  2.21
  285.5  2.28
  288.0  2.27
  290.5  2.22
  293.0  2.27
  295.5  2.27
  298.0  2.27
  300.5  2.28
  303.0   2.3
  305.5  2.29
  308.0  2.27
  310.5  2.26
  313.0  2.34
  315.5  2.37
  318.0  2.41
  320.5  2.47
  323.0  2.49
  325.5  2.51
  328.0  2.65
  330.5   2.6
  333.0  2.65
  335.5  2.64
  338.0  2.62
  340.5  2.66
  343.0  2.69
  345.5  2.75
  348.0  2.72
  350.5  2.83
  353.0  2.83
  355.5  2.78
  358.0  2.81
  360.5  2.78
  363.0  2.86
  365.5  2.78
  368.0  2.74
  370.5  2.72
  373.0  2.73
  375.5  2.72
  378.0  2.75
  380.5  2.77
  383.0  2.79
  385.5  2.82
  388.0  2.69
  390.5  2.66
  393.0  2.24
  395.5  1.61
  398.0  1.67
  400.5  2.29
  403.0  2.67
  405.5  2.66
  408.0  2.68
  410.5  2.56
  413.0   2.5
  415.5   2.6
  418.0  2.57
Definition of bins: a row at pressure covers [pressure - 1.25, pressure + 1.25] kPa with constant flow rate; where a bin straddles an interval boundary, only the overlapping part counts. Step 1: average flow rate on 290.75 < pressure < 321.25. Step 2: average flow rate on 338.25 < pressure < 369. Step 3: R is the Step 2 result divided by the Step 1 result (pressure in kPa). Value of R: 1.20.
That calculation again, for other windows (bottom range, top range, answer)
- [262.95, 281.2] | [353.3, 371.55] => 1.26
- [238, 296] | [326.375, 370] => 1.23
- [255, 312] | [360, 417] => 1.15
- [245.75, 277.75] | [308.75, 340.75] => 1.13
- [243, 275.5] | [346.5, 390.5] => 1.25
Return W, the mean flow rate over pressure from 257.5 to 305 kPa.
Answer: 2.24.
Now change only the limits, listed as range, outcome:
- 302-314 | 2.29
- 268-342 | 2.37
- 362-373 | 2.77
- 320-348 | 2.62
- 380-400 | 2.39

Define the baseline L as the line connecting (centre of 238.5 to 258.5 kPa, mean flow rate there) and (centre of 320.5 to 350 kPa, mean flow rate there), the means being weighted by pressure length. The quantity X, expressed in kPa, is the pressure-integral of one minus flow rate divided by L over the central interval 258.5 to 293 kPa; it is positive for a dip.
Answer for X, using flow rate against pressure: 1.7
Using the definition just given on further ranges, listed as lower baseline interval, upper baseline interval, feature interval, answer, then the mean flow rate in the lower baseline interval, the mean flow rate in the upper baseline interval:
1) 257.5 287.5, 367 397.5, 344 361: -2.1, 2.22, 2.58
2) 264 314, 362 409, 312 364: -4.9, 2.25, 2.57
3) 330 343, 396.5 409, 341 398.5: -3.3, 2.64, 2.37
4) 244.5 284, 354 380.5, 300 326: 1.2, 2.21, 2.77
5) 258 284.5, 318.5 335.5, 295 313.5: 1.0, 2.21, 2.56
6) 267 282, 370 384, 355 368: -0.6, 2.22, 2.75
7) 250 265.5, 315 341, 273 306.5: 1.5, 2.21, 2.55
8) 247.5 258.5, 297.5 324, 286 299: 0.3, 2.23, 2.34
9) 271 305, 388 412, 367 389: -3.9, 2.25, 2.36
